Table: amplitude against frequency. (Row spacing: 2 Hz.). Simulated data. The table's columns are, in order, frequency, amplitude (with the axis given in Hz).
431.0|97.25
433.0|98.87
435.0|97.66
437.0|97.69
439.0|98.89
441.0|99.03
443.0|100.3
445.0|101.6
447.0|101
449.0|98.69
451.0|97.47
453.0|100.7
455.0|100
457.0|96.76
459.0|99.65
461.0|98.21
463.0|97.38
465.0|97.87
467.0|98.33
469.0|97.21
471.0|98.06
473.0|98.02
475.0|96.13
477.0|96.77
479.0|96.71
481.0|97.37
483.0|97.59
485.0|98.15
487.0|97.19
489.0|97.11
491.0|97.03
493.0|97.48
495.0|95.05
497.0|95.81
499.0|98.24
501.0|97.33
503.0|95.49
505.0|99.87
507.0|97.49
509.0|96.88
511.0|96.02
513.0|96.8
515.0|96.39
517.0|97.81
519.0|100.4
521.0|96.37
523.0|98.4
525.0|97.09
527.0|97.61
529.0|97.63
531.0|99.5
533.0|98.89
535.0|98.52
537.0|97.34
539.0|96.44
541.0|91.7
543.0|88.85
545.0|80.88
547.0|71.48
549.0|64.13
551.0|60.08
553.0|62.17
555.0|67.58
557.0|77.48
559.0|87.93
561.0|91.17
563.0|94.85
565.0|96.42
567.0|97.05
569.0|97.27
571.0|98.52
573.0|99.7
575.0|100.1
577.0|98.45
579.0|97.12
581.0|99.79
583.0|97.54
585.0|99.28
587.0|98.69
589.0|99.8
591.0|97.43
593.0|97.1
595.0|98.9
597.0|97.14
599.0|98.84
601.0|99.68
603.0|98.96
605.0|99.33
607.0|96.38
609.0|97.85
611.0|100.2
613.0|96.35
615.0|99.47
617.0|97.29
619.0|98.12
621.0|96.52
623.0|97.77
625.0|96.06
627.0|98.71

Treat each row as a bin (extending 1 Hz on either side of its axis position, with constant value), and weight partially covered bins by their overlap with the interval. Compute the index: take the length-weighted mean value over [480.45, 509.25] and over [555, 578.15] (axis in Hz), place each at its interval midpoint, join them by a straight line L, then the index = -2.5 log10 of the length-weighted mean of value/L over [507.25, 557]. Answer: 0.069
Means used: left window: 97.2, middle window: 89.4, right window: 93.3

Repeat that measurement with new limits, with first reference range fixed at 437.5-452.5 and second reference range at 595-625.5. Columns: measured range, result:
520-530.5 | 0.01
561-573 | 0.02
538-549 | 0.18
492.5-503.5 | 0.03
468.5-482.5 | 0.02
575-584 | 0.00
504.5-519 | 0.02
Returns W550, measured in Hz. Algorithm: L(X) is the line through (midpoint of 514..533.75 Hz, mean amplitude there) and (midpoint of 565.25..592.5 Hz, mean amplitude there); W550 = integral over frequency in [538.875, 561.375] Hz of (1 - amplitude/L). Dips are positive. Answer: 4.8 Hz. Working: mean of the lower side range 98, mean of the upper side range 98.4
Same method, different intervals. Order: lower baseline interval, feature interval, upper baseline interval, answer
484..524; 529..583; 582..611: 4.8 Hz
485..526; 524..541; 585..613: 0.0 Hz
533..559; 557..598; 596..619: -3.2 Hz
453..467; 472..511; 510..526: 0.3 Hz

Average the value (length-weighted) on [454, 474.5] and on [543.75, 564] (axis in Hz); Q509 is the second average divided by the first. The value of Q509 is 0.8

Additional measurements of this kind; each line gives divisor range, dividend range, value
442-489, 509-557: 0.91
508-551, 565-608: 1.06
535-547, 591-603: 1.09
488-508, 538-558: 0.78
